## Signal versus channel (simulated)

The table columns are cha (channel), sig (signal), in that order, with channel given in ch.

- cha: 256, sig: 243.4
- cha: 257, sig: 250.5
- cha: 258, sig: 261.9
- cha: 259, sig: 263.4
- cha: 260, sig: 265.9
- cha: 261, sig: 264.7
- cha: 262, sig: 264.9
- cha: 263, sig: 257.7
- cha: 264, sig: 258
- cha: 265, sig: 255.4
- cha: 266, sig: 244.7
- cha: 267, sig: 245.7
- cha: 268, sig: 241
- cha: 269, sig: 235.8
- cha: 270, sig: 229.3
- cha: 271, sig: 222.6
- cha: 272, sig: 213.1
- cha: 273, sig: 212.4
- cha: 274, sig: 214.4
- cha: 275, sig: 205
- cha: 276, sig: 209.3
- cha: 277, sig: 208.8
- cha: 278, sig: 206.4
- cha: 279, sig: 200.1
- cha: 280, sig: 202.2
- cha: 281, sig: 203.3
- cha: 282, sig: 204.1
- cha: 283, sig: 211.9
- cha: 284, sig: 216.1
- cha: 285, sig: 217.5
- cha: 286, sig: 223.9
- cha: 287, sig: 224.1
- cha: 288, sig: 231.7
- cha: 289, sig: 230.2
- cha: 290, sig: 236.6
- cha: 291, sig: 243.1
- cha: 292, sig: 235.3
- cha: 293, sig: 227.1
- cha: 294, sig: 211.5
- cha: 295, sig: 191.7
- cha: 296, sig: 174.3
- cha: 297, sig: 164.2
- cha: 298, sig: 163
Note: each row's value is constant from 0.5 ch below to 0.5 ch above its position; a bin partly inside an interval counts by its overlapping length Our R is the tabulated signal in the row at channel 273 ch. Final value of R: 212.4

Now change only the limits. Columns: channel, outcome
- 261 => 264.7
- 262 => 264.9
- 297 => 164.2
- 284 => 216.1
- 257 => 250.5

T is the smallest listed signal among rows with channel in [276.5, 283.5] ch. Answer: 200.1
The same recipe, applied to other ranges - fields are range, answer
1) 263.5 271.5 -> 222.6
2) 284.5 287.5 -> 217.5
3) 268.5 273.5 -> 212.4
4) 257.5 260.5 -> 261.9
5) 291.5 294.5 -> 211.5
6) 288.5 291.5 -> 230.2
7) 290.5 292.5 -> 235.3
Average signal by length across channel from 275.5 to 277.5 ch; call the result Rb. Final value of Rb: 209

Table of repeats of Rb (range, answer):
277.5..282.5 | 203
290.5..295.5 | 222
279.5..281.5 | 203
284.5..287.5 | 222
